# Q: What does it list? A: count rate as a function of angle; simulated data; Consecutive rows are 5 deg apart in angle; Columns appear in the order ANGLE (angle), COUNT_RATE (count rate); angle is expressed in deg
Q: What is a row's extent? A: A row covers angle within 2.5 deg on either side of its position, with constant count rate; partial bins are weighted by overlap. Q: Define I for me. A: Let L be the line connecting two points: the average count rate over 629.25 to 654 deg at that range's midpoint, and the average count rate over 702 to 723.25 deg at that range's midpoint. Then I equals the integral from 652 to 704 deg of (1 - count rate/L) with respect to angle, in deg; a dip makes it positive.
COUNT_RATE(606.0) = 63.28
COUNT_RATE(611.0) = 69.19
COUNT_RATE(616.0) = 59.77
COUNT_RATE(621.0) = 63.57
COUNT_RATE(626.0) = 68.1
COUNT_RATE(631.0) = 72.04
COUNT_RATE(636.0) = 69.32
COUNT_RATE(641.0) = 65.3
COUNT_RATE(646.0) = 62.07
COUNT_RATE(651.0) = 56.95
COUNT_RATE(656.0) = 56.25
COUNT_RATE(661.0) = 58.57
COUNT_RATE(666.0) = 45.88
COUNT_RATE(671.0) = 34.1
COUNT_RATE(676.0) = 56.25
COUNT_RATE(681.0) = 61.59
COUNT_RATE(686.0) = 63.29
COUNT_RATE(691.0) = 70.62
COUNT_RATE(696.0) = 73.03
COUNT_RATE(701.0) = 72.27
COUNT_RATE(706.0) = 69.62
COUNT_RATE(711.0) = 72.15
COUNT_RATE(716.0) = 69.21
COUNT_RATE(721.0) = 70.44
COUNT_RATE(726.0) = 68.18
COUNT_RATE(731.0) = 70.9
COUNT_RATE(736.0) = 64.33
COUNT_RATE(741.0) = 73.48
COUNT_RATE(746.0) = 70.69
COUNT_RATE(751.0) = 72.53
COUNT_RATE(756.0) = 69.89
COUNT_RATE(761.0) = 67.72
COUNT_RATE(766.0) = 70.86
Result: 6.59 deg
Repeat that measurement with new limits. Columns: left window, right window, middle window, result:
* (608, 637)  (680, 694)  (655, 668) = 2.5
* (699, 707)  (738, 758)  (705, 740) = 0.9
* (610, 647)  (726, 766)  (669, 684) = 3.6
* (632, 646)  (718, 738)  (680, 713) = -0.6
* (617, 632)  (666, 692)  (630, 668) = 0.7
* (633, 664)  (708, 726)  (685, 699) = -0.6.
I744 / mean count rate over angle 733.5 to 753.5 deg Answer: 70.3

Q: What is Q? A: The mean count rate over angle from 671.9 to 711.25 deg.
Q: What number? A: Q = 65.7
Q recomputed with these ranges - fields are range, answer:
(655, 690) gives 54.3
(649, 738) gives 63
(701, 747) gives 70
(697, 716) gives 71.2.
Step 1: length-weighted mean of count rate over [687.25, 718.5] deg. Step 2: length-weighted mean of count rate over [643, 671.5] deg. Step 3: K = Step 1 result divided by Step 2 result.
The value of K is 1.3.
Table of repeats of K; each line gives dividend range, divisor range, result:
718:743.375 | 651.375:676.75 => 1.38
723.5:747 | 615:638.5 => 1.04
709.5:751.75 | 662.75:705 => 1.17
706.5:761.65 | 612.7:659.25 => 1.10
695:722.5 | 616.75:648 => 1.07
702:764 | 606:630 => 1.07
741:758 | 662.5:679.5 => 1.52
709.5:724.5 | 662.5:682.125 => 1.43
